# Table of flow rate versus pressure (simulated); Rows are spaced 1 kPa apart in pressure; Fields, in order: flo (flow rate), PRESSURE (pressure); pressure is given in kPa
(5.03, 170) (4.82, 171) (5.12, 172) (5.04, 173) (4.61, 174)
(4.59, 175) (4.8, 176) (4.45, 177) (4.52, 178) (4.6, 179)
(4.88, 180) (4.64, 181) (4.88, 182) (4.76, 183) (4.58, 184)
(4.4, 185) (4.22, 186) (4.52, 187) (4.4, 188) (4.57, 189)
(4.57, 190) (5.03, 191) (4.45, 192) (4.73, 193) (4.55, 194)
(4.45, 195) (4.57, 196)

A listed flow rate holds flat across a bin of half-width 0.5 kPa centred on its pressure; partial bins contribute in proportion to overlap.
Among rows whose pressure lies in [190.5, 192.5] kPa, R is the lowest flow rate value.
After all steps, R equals 4.45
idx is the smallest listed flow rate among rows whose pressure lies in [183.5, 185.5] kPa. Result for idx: 4.4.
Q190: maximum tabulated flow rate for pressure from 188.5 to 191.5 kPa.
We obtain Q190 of 5.03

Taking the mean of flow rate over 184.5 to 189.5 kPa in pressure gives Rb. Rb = 4.42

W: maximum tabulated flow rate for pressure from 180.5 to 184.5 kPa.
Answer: 4.88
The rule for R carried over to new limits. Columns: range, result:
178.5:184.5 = 4.58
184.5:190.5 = 4.22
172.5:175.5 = 4.59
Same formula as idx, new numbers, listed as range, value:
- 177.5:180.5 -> 4.52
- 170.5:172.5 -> 4.82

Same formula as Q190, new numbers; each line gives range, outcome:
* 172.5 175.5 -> 5.04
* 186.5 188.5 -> 4.52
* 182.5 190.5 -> 4.76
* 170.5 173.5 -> 5.12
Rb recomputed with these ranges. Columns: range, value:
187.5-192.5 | 4.6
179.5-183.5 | 4.79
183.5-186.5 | 4.4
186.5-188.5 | 4.46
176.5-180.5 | 4.61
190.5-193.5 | 4.74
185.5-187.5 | 4.37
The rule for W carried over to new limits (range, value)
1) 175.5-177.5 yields 4.8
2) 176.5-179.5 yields 4.6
